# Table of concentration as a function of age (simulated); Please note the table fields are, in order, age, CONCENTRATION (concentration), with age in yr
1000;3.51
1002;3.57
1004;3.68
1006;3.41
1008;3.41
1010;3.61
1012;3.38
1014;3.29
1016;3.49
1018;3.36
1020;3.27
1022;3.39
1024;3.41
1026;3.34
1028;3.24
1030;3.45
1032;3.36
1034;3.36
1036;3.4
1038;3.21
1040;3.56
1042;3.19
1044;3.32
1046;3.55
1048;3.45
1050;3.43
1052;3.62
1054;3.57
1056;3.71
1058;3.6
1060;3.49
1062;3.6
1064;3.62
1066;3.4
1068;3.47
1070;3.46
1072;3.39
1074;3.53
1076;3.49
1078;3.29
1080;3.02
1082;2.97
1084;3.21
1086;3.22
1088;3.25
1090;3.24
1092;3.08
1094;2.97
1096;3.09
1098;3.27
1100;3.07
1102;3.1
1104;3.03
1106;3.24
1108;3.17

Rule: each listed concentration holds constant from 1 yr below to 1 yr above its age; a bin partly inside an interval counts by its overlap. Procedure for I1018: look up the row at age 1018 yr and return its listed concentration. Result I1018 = 3.36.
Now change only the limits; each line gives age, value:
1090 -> 3.24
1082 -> 2.97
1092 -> 3.08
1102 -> 3.1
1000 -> 3.51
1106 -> 3.24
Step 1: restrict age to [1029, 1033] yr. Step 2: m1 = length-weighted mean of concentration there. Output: 3.41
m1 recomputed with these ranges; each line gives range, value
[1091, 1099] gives 3.1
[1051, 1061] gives 3.6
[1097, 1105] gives 3.12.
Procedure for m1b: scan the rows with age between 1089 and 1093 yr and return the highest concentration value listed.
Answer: 3.24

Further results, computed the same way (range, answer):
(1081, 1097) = 3.25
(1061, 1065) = 3.62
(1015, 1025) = 3.49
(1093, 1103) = 3.27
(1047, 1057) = 3.71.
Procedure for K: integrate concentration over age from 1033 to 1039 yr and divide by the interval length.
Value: 3.32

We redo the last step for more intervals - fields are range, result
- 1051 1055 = 3.59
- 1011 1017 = 3.39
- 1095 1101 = 3.14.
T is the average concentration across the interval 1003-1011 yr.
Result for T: 3.53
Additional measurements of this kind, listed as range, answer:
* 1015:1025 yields 3.38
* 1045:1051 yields 3.48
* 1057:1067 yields 3.54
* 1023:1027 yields 3.38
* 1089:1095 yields 3.1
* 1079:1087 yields 3.1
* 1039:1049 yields 3.41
